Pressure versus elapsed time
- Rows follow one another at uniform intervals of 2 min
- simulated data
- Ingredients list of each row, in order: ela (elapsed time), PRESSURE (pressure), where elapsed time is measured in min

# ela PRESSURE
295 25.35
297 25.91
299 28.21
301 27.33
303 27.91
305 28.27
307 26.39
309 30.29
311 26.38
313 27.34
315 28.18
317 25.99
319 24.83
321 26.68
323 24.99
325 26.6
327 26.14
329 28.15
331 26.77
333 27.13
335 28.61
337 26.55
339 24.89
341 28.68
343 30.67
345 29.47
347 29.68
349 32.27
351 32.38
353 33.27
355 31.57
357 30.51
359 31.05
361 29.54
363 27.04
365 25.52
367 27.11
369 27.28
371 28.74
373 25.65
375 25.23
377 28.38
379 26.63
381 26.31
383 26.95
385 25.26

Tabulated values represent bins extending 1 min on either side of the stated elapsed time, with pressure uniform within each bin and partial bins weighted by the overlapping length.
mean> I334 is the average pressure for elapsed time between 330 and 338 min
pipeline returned 27.3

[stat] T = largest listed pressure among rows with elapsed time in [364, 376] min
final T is 28.74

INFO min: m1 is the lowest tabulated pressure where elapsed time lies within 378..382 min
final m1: 26.31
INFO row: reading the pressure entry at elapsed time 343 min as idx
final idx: 30.67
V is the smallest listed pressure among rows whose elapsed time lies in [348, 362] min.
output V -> 29.54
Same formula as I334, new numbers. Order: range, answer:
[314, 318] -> 27.1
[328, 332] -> 27.5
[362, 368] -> 26.6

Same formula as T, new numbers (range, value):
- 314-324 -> 28.18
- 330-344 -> 30.67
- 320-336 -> 28.61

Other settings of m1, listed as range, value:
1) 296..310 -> 25.91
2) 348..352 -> 32.27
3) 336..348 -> 24.89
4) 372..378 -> 25.23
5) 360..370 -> 25.52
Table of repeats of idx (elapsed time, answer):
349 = 32.27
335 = 28.61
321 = 26.68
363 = 27.04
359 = 31.05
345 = 29.47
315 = 28.18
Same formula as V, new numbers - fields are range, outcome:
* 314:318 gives 25.99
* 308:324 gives 24.83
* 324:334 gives 26.14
